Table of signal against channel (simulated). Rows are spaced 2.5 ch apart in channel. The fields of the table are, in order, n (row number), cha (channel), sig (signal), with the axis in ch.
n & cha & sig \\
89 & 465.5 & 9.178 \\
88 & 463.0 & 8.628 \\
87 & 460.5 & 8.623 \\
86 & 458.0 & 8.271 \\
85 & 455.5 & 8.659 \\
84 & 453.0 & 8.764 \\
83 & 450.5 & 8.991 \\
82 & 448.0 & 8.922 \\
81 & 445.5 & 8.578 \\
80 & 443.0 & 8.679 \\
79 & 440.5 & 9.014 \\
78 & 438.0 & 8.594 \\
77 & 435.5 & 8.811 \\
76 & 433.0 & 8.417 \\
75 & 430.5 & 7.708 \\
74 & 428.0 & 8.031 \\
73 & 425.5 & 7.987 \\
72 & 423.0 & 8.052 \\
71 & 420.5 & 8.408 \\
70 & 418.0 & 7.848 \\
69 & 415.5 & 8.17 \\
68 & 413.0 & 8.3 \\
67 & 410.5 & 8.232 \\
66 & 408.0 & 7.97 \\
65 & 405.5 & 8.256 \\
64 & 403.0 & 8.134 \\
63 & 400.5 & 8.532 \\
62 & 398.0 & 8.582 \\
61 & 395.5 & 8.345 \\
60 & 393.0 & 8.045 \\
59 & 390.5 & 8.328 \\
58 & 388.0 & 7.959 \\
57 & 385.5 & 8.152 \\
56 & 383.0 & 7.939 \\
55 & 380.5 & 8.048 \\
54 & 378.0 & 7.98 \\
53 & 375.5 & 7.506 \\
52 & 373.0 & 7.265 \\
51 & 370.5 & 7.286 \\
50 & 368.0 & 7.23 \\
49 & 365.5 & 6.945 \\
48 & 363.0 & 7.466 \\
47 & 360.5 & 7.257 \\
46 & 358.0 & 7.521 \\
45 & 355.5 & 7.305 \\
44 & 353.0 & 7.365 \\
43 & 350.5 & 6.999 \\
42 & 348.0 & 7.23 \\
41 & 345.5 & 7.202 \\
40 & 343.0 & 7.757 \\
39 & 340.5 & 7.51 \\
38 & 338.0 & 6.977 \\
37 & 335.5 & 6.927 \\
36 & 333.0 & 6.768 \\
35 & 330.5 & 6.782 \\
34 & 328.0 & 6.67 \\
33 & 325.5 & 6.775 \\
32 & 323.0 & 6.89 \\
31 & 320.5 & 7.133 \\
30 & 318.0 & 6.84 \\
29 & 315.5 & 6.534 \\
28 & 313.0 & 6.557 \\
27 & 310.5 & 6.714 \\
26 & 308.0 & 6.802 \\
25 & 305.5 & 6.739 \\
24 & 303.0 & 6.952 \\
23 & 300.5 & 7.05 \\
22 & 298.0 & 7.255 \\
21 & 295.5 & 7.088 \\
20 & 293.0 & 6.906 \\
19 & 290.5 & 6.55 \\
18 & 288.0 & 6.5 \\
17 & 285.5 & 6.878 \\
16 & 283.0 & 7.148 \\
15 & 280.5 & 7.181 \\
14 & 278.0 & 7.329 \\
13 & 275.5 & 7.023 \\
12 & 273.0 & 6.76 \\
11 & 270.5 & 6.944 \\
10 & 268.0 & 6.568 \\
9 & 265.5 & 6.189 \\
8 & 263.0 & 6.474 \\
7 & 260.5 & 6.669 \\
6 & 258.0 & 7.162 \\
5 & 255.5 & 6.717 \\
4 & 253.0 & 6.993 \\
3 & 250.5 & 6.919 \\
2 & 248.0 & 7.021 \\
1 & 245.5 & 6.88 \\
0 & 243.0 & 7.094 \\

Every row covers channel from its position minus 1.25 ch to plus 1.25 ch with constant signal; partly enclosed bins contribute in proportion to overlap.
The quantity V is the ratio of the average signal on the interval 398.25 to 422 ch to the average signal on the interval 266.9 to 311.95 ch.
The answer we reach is 1.19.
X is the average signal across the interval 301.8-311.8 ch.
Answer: 6.8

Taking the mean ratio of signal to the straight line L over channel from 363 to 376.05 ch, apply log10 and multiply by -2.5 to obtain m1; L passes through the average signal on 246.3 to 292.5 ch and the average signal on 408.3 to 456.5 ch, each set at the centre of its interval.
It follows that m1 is 0.08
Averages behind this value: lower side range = 6.84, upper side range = 8.42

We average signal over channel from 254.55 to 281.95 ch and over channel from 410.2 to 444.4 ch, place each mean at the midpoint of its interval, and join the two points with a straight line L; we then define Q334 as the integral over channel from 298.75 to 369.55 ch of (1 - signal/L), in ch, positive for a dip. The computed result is 3.8 ch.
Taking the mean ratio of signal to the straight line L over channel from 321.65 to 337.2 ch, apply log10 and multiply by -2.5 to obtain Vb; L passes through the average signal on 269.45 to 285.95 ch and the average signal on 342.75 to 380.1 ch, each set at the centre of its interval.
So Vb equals 0.067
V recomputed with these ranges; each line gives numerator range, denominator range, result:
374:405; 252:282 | 1.19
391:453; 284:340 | 1.22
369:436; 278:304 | 1.16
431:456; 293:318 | 1.27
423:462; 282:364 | 1.22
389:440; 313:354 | 1.18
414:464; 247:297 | 1.23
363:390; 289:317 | 1.12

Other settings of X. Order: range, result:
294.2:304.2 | 7.09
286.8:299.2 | 6.86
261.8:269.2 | 6.41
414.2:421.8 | 8.14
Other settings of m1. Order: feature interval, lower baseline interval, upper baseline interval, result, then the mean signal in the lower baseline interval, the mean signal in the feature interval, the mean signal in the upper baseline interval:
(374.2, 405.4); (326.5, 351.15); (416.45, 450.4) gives -0.05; 7.08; 8.13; 8.41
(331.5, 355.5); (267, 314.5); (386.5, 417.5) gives 0.05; 6.89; 7.19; 8.23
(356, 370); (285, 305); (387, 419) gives 0.06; 6.89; 7.29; 8.21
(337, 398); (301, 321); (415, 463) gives -0.01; 6.78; 7.59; 8.46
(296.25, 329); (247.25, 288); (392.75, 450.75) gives 0.07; 6.86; 6.84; 8.35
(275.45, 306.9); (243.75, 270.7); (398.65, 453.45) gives 0.02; 6.78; 6.97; 8.38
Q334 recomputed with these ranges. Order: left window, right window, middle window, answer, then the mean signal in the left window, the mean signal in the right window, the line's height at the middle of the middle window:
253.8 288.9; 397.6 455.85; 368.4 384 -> 0.5 ch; 6.83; 8.4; 7.89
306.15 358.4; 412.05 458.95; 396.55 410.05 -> -0.5 ch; 7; 8.43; 7.99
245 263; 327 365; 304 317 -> 0.7 ch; 6.88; 7.18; 7.06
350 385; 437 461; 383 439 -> -0.6 ch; 7.46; 8.71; 8.13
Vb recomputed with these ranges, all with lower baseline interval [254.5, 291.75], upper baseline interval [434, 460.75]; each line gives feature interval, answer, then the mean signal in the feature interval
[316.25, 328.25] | 0.074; 6.86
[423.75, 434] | 0.064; 8.03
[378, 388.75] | -0.001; 8.02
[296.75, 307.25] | 0.021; 6.99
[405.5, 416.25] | 0.018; 8.18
